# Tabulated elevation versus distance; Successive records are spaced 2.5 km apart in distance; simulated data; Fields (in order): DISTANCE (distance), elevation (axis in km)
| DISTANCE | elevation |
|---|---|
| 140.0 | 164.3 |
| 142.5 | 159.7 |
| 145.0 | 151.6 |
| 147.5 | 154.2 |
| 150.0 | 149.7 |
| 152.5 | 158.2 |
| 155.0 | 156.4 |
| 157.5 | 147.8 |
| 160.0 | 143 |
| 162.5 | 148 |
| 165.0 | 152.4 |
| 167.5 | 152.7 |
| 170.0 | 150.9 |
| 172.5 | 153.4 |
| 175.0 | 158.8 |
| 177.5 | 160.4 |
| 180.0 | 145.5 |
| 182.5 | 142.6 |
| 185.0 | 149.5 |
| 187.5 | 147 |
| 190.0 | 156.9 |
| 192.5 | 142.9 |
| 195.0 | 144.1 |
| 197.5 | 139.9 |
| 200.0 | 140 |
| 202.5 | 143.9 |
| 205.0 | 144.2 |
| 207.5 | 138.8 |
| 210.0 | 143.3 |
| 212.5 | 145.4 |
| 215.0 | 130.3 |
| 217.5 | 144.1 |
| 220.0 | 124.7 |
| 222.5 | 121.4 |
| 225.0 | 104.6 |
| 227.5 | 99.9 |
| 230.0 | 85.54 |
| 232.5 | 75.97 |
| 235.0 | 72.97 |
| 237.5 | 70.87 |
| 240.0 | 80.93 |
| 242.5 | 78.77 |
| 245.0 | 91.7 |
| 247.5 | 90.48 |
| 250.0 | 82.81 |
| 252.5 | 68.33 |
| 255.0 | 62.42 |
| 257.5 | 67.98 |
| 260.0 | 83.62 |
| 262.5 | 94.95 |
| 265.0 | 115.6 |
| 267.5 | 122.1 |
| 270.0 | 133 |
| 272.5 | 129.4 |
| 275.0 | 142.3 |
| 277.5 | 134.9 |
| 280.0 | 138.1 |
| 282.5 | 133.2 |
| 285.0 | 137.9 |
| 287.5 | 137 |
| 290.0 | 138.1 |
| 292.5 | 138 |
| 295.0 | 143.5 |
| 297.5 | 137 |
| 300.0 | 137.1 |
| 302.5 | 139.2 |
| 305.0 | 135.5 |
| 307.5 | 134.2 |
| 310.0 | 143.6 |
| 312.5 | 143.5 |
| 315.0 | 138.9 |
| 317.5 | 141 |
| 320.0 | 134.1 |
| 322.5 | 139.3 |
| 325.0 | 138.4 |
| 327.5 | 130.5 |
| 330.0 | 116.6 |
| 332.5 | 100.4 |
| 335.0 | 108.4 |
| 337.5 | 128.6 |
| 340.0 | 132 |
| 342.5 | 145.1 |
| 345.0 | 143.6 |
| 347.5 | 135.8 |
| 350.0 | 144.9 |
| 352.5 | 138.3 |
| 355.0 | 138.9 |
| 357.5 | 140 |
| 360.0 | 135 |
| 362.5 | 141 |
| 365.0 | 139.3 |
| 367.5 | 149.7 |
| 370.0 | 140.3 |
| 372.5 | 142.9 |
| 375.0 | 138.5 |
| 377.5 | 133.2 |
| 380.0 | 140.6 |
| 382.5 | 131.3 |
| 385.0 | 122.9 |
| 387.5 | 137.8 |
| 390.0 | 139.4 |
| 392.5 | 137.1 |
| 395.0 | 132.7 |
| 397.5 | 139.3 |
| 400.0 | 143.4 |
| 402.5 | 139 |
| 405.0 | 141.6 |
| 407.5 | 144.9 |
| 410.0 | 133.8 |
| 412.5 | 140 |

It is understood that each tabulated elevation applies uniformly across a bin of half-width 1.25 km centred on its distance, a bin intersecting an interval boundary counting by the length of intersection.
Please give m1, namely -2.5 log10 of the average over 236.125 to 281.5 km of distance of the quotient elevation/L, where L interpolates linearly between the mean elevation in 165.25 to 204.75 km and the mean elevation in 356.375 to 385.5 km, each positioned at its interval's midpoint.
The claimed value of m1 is 0.40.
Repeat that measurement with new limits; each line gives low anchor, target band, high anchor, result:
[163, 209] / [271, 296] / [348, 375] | 0.053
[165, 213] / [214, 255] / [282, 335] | 0.454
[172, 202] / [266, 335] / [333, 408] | 0.057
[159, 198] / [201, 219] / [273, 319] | 0.040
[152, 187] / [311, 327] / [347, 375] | 0.031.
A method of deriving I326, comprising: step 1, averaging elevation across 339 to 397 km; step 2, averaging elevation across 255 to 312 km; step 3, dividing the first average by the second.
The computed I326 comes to 1.09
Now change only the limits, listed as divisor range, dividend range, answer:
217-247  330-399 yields 1.43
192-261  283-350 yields 1.25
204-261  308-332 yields 1.35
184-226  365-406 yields 0.99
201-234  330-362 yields 1.07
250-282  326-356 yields 1.21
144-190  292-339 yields 0.88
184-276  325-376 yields 1.18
